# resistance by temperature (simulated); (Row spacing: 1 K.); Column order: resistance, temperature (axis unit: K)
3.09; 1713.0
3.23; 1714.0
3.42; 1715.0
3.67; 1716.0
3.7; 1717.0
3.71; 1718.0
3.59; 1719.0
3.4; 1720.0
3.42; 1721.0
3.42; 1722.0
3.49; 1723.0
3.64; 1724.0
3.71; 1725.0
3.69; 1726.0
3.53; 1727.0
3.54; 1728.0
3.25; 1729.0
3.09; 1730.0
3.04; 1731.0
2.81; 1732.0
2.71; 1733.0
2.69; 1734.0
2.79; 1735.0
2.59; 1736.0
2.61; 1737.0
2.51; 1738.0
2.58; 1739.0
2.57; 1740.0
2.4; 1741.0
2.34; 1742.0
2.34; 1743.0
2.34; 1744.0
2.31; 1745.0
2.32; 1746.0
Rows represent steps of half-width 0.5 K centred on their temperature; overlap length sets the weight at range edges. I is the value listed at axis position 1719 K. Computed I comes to 3.59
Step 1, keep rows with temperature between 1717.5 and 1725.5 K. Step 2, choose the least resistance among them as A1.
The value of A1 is 3.4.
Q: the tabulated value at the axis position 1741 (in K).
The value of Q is 2.4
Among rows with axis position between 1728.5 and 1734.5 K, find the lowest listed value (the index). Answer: 2.69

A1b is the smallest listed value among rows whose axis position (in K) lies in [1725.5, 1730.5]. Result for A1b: 3.09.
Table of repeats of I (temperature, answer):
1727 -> 3.53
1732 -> 2.81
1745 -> 2.31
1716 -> 3.67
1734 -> 2.69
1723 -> 3.49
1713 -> 3.09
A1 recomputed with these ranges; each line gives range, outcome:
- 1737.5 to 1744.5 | 2.34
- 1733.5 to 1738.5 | 2.51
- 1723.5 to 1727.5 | 3.53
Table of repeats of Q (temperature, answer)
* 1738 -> 2.51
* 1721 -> 3.42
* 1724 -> 3.64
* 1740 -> 2.57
